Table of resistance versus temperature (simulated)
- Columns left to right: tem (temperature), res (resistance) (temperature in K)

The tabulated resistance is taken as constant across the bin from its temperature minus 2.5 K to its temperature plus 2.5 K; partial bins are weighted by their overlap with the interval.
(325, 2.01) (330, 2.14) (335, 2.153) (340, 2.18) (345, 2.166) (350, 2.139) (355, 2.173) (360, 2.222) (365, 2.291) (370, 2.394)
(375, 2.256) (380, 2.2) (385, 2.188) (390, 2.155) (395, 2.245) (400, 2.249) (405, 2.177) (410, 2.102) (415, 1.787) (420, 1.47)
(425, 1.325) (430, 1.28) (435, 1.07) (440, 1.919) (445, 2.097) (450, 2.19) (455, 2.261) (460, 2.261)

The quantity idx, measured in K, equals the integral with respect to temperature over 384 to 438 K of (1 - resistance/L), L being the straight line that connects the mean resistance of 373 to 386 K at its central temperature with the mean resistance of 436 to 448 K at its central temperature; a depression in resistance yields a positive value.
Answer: 6.7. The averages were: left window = 2.22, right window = 1.9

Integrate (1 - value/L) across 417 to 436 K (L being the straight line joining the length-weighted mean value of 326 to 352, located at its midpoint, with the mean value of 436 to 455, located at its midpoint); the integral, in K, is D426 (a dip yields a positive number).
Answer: 6.73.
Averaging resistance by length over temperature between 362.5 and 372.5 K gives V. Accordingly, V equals 2.34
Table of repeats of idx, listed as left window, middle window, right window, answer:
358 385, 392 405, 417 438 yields -3.09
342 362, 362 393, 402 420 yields -2.52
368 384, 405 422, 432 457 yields 1.75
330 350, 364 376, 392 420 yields -1.20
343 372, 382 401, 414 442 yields -3.66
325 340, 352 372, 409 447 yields -3.03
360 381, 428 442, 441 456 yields 4.90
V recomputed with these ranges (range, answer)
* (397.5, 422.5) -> 1.96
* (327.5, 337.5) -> 2.15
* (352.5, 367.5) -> 2.23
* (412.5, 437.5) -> 1.39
